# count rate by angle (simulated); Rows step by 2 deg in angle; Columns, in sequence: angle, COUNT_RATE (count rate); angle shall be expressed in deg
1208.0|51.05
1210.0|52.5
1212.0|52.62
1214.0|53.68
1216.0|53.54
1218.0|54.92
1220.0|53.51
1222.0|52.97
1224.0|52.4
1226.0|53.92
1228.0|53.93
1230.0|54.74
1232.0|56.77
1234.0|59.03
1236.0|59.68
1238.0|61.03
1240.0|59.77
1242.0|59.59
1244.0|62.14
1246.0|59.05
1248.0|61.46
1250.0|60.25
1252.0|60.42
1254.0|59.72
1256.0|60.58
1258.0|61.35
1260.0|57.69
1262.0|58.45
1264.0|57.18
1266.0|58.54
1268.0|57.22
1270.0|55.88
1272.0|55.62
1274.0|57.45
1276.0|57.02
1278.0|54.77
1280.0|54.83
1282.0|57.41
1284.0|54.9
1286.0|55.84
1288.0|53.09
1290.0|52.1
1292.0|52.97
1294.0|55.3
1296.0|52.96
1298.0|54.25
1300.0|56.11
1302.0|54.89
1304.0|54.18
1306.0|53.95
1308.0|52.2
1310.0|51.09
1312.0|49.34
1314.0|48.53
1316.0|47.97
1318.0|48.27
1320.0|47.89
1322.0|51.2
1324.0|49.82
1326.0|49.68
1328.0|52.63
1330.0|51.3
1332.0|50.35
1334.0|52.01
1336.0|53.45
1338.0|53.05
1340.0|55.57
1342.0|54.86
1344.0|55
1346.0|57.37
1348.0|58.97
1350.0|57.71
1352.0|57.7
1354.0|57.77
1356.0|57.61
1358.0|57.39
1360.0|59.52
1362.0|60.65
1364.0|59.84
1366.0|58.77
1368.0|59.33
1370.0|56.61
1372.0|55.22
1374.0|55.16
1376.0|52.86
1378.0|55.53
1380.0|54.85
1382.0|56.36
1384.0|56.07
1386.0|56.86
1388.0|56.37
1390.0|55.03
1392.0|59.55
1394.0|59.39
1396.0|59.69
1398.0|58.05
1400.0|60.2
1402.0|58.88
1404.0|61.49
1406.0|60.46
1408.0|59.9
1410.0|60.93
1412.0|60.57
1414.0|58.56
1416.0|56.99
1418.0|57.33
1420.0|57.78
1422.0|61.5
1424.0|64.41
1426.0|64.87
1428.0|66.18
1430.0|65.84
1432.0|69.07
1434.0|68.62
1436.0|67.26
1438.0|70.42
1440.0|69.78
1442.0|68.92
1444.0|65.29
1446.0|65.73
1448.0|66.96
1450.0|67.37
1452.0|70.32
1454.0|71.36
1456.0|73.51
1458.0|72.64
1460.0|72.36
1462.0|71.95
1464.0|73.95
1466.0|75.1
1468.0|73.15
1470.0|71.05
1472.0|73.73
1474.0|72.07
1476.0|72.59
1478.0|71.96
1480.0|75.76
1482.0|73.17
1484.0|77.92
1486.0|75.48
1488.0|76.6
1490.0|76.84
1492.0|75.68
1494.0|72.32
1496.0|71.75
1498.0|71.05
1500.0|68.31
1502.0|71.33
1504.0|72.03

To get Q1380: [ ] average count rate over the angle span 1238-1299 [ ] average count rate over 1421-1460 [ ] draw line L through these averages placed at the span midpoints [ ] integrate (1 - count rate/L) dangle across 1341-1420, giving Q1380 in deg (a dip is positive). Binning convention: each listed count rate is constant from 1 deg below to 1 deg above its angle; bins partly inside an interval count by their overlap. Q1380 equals 7.9 deg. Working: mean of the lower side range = 57.3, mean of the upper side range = 68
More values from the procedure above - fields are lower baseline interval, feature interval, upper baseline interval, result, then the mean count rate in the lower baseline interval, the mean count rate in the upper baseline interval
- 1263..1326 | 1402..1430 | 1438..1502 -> 2.3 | 53.6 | 72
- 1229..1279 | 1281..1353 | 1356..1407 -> 6.2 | 58.6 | 57.8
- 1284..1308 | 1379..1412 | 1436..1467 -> 3.1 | 54.1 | 70.3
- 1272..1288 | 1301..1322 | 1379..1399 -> 2.0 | 55.8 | 57.2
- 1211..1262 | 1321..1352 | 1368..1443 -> 2.9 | 57.4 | 60.5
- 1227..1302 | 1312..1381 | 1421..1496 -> 9.4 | 57.2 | 70.9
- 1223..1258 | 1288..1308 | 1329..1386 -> 1.2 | 58.6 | 56.1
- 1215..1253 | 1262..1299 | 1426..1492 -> 2.9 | 57.3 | 71.3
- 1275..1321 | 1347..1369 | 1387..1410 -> -0.8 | 53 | 59.1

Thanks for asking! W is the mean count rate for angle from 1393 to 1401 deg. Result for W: 59.3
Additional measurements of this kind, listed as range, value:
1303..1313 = 52.2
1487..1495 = 75.4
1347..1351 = 58.3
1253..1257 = 60.1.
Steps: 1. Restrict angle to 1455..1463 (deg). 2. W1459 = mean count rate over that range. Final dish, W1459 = 72.6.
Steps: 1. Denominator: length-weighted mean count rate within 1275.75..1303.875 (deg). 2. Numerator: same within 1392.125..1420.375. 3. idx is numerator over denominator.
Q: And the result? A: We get 1.1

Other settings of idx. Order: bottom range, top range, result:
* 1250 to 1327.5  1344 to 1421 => 1.06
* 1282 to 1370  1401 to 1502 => 1.26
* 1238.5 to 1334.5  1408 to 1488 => 1.25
